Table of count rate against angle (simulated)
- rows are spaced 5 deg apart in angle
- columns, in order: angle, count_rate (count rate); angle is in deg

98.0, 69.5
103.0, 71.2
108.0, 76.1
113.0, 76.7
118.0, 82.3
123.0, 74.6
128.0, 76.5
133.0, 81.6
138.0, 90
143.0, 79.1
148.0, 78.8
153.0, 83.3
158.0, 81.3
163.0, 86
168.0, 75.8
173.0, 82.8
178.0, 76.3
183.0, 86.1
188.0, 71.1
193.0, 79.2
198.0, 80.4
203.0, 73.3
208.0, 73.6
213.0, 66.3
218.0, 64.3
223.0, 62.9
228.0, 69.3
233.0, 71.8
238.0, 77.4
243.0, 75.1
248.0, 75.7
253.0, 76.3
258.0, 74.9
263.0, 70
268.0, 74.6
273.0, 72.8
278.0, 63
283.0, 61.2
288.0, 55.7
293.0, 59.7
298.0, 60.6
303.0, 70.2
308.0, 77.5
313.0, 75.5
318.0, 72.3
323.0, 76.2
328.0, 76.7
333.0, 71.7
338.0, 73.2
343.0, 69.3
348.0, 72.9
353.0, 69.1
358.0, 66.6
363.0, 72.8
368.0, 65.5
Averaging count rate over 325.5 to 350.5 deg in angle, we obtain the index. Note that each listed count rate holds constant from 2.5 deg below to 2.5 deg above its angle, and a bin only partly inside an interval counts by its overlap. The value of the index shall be 72.8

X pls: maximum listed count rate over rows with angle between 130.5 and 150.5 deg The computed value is 90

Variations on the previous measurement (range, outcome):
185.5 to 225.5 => 80.4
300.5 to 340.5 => 77.5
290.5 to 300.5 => 60.6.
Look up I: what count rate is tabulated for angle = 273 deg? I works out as 72.8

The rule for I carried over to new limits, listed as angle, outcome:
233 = 71.8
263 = 70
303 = 70.2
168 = 75.8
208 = 73.6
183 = 86.1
